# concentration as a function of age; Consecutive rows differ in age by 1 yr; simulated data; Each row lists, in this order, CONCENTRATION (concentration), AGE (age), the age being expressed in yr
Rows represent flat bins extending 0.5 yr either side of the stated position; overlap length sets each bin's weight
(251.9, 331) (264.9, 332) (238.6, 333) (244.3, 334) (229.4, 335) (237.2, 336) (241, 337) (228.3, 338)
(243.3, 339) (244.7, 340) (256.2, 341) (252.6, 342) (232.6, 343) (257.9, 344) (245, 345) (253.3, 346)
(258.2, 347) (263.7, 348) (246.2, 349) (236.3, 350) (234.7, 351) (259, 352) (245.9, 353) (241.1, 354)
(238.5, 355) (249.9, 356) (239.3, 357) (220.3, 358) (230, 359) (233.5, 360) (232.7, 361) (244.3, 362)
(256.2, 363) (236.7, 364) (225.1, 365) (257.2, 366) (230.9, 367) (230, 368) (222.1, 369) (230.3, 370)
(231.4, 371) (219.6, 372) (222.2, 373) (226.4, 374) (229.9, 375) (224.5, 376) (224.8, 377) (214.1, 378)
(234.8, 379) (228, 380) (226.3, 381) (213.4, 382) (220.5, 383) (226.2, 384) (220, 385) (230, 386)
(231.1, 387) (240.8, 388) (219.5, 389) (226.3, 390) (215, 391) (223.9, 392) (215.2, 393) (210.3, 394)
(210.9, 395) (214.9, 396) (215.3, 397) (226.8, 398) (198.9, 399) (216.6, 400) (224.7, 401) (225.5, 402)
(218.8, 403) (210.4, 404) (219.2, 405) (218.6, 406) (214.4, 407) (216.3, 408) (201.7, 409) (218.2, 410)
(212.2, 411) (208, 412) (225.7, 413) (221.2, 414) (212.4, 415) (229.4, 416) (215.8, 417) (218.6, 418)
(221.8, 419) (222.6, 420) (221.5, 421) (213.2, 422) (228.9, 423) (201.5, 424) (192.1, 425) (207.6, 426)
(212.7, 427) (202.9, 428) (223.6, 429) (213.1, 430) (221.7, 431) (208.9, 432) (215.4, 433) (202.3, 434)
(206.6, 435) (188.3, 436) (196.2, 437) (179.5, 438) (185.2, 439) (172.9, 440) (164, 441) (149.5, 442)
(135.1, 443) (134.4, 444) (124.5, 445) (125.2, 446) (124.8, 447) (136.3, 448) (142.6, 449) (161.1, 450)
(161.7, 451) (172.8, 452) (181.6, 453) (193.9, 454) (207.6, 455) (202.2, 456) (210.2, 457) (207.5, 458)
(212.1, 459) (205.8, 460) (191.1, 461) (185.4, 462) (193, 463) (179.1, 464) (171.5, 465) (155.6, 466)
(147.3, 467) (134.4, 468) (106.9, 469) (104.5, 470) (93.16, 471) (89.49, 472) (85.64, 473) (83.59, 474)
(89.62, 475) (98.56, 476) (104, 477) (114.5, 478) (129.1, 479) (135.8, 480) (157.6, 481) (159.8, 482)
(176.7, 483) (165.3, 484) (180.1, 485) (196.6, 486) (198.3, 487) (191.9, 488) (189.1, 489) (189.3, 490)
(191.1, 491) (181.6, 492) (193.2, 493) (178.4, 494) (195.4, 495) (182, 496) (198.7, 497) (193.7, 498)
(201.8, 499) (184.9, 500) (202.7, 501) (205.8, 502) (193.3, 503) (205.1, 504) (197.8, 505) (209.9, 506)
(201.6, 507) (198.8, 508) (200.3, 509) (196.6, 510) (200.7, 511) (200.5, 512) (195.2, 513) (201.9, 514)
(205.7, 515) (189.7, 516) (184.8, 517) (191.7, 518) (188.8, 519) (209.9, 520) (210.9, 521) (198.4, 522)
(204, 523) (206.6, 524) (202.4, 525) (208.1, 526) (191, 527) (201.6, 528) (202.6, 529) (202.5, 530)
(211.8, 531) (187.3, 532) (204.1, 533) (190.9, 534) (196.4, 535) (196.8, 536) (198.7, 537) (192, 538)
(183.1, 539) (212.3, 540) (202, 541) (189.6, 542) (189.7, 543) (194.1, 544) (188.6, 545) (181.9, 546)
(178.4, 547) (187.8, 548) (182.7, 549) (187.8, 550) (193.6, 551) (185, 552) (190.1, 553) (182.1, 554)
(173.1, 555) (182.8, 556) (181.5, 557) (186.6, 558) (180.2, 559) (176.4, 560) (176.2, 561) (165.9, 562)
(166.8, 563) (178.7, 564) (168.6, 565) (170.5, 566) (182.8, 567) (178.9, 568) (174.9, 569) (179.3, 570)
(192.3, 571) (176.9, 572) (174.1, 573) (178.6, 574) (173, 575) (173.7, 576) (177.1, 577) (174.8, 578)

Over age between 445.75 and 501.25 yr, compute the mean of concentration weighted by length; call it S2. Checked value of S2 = 163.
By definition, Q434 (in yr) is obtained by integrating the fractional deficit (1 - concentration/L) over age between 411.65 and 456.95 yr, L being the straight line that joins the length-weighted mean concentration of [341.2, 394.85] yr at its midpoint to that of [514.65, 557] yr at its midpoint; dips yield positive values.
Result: 5.67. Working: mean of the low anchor 234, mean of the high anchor 194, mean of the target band 191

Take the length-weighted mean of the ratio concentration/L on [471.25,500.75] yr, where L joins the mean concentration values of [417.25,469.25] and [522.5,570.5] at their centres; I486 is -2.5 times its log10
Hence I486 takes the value 0.17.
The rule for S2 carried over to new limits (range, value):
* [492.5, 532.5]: 198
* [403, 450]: 196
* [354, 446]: 215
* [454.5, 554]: 182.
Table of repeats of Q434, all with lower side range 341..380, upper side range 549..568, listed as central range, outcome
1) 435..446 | 2.6 yr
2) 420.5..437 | 0.6 yr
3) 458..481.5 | 7.6 yr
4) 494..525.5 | -0.8 yr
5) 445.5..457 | 2.4 yr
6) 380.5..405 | 0.9 yr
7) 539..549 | -0.4 yr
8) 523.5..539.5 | -0.9 yr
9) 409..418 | 0.2 yr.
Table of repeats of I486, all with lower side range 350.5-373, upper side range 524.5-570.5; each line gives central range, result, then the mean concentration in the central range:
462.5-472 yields 0.435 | 140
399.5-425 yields 0.031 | 217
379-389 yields 0.020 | 226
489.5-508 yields 0.031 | 195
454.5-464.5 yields 0.061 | 199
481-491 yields 0.122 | 182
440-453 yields 0.410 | 147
